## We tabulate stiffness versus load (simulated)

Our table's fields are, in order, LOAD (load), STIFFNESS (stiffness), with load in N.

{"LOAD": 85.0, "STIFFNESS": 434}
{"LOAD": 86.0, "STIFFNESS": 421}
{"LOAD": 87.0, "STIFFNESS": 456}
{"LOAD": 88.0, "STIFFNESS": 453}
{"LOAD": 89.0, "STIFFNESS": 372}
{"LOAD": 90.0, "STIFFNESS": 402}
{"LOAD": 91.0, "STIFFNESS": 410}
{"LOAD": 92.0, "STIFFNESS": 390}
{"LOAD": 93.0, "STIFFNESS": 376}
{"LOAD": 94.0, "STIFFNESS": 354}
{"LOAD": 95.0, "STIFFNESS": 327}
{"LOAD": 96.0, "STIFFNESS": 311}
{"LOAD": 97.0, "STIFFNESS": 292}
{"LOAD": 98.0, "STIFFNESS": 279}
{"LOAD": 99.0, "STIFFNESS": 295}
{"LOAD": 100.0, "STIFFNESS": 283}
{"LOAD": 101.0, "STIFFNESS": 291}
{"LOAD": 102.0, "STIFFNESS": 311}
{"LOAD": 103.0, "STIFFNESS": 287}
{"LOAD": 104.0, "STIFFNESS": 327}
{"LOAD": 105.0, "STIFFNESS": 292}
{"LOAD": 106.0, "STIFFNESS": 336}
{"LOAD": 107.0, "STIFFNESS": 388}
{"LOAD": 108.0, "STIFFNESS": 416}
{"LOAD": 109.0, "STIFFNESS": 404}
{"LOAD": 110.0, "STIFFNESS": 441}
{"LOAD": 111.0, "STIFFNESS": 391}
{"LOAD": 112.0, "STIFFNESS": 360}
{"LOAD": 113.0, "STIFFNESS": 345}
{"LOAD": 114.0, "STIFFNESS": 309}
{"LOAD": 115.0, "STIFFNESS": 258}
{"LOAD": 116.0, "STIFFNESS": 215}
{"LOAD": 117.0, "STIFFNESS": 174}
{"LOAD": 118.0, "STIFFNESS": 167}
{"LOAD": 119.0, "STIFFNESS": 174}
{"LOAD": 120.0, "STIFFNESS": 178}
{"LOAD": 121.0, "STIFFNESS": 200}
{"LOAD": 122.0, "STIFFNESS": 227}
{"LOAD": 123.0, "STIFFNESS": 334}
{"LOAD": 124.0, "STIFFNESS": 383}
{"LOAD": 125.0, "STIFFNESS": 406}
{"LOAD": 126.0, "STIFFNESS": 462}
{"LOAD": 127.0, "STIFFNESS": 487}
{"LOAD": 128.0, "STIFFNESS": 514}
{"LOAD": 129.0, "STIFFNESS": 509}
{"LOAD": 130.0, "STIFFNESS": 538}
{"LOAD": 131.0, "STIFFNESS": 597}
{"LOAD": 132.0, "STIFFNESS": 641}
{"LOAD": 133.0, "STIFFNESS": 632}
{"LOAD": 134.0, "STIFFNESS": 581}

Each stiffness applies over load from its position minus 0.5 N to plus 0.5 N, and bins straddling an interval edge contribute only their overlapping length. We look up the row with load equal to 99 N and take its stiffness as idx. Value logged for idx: 295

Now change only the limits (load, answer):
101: 291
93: 376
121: 200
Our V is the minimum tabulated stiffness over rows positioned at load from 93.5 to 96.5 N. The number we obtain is 311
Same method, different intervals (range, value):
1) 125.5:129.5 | 462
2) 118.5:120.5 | 174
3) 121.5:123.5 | 227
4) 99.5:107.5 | 283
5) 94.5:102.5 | 279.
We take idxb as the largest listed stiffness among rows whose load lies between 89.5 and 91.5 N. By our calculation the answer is 410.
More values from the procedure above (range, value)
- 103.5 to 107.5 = 388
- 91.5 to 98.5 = 390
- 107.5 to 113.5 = 441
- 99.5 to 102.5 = 311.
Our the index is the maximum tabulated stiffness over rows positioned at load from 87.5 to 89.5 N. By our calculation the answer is 453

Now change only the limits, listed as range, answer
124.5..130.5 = 538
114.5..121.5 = 258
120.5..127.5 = 487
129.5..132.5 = 641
